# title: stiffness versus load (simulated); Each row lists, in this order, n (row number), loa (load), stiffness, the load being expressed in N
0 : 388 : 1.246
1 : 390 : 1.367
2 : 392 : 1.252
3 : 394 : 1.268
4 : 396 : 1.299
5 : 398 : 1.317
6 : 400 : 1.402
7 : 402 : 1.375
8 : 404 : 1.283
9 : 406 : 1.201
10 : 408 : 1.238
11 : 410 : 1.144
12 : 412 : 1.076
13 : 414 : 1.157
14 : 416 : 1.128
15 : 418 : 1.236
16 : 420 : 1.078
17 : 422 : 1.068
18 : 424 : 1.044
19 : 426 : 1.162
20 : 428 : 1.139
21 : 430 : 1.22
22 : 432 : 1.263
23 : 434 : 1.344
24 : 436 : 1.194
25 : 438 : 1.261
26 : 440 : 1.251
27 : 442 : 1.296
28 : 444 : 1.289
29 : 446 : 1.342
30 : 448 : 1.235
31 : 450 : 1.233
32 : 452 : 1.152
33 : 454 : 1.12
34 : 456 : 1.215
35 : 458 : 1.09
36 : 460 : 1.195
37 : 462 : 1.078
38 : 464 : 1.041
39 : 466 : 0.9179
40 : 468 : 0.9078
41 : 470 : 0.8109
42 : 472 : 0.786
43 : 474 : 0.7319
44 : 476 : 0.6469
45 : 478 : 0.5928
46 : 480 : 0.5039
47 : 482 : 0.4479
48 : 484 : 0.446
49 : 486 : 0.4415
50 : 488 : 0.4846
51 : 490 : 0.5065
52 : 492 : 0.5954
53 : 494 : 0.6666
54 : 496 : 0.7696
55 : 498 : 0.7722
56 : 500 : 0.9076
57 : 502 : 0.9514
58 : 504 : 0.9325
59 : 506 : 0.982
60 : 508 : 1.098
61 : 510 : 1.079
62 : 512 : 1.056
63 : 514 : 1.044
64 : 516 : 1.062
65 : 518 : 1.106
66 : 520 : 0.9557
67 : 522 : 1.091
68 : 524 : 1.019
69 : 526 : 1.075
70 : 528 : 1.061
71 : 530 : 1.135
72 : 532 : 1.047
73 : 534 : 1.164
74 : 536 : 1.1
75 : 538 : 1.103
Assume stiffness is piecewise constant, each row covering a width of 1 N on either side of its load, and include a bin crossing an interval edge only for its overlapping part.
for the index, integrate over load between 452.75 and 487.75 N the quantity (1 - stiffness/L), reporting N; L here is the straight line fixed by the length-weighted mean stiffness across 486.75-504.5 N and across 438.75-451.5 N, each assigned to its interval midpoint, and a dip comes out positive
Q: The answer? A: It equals 7.00 N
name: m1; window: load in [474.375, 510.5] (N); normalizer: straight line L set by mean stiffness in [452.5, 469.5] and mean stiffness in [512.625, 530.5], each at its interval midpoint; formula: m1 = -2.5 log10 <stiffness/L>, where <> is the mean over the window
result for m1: 0.44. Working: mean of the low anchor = 1.07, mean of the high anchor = 1.06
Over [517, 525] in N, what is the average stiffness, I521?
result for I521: 1.04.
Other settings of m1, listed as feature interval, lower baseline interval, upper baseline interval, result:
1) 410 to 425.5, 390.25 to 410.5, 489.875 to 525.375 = 0.10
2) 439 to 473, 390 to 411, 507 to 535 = 0.07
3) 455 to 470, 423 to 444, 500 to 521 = 0.10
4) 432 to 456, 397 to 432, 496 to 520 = -0.11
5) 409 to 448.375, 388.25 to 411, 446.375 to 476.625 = -0.04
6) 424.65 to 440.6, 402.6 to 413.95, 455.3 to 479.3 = -0.14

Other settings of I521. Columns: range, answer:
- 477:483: 0.515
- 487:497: 0.605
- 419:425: 1.06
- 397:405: 1.34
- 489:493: 0.551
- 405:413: 1.16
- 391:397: 1.27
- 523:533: 1.07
